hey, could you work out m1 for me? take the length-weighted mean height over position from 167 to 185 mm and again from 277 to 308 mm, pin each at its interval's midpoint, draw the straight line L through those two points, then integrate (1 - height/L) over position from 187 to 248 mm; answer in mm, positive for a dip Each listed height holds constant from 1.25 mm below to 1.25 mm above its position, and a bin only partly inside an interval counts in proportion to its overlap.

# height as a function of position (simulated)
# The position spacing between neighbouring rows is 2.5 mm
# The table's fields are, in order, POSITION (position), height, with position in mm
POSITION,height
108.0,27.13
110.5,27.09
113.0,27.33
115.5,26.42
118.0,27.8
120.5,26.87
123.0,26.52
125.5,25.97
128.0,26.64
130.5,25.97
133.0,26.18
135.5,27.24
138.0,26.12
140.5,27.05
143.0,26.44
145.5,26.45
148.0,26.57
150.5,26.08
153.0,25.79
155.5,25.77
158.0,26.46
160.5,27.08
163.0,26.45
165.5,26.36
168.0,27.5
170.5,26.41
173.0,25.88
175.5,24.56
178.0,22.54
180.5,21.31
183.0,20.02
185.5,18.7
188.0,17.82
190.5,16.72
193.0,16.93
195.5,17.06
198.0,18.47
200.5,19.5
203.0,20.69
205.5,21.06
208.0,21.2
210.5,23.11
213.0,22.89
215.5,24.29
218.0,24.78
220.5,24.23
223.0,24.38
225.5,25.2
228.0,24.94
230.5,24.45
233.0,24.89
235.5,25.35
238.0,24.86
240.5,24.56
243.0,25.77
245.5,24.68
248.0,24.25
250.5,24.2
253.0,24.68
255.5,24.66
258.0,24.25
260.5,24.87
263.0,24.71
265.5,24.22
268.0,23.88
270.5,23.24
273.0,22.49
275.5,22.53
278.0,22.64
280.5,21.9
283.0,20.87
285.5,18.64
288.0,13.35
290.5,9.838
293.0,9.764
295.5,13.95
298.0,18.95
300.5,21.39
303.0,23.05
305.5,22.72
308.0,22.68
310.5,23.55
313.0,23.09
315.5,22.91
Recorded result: -2.3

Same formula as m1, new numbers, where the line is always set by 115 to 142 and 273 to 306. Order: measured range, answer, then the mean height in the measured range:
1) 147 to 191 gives 0.9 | 24.1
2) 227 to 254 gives -4.9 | 24.8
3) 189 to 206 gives 3.4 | 18.5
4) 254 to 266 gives -2.8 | 24.6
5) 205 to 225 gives -1.0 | 23.4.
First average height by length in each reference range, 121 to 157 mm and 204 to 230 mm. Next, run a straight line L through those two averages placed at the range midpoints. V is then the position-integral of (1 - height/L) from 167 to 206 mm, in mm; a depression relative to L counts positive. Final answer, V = 6.0 mm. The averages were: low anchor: 26.4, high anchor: 23.6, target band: 20.9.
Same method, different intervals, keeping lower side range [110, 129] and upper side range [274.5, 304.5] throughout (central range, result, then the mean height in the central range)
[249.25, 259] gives -2.2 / 24.5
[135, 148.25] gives -0.5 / 26.6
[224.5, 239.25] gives -2.7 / 24.9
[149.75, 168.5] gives -1.2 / 26.4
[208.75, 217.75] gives -0.6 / 23.5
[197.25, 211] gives 1.1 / 20.6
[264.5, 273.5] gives -2.1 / 23.5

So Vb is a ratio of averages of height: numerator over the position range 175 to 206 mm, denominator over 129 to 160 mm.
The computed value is 0.7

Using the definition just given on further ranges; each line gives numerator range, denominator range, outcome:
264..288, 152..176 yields 0.83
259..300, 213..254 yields 0.80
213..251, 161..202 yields 1.14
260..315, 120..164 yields 0.78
